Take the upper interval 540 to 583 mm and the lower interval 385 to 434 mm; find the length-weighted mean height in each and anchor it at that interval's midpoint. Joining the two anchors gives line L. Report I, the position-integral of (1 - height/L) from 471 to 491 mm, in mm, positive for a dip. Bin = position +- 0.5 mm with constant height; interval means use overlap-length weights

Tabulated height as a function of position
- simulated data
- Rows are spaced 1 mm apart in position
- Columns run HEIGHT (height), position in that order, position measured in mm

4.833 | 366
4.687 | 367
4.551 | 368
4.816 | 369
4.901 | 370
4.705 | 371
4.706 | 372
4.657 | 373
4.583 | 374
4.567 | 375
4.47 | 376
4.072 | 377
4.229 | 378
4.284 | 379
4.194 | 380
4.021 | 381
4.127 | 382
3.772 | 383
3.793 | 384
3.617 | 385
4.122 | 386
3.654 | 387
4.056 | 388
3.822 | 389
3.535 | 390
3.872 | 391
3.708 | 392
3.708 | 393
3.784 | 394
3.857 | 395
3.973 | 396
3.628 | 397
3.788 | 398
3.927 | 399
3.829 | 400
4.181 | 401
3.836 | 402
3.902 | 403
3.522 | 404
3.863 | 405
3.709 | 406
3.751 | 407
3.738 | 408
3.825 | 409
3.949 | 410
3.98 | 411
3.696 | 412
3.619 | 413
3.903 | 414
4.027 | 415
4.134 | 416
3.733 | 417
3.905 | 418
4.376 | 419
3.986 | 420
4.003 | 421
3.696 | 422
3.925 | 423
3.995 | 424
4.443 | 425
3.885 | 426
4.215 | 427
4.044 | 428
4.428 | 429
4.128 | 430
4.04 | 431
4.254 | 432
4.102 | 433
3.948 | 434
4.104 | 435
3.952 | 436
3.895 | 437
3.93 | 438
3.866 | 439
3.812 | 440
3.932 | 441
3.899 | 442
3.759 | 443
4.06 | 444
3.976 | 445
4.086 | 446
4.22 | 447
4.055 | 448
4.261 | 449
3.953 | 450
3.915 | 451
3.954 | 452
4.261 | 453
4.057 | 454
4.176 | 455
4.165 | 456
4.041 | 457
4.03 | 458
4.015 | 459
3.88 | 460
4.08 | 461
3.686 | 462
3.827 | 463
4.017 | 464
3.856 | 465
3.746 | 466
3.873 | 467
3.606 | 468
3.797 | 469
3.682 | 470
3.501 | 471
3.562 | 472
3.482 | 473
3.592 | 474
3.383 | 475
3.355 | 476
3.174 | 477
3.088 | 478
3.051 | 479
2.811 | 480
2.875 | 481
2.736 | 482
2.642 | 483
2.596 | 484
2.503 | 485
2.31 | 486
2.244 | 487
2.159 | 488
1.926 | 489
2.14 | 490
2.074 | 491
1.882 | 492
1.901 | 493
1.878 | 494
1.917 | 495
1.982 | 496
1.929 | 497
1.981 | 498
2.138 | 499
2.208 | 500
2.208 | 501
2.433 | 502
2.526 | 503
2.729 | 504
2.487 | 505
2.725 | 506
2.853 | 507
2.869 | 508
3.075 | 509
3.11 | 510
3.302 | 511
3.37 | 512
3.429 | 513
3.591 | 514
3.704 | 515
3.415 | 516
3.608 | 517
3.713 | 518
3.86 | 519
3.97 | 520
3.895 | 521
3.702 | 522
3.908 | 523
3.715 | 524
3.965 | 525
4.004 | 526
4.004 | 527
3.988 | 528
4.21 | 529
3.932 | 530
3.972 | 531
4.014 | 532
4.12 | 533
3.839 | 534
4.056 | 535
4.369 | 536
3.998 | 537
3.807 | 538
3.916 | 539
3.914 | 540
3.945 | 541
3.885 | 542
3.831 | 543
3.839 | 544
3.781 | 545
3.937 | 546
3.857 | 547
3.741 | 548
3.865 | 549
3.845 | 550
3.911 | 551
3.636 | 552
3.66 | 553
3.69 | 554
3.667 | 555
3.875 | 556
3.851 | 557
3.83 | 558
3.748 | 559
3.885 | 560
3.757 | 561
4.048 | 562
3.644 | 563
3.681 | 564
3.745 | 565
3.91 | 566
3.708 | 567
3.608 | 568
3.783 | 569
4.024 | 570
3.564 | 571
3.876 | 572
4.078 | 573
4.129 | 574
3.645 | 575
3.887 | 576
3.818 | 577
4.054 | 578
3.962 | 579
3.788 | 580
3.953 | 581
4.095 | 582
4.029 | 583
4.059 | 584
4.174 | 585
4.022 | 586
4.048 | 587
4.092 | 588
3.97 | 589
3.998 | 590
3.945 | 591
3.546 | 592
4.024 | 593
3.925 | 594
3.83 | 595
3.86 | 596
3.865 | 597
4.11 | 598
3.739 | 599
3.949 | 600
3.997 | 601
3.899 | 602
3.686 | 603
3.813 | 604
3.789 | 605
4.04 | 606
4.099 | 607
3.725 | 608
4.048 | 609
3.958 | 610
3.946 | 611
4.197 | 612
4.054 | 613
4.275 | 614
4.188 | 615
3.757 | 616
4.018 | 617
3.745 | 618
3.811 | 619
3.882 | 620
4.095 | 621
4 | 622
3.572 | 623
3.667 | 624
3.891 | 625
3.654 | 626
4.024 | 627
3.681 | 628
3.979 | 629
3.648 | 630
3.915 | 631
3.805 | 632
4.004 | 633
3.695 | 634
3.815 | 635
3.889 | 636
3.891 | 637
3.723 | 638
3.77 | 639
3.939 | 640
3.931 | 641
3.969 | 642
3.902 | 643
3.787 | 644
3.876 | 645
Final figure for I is 5.5 mm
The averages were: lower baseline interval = 3.92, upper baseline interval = 3.84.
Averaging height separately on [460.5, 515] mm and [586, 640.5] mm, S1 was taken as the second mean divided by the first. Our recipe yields 1.3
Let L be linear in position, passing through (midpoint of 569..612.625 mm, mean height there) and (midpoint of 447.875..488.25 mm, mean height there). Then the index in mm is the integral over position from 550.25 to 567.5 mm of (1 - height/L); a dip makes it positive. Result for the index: 0.2 mm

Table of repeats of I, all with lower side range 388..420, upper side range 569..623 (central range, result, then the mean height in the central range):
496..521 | 6.0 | 2.97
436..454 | -0.6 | 3.99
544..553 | 0.2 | 3.81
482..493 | 4.6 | 2.25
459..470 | 0.1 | 3.84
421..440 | -0.9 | 4.04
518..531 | -0.1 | 3.92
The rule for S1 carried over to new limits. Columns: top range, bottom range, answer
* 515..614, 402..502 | 1.11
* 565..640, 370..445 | 0.98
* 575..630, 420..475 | 0.99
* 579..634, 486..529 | 1.34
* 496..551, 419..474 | 0.88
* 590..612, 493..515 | 1.49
